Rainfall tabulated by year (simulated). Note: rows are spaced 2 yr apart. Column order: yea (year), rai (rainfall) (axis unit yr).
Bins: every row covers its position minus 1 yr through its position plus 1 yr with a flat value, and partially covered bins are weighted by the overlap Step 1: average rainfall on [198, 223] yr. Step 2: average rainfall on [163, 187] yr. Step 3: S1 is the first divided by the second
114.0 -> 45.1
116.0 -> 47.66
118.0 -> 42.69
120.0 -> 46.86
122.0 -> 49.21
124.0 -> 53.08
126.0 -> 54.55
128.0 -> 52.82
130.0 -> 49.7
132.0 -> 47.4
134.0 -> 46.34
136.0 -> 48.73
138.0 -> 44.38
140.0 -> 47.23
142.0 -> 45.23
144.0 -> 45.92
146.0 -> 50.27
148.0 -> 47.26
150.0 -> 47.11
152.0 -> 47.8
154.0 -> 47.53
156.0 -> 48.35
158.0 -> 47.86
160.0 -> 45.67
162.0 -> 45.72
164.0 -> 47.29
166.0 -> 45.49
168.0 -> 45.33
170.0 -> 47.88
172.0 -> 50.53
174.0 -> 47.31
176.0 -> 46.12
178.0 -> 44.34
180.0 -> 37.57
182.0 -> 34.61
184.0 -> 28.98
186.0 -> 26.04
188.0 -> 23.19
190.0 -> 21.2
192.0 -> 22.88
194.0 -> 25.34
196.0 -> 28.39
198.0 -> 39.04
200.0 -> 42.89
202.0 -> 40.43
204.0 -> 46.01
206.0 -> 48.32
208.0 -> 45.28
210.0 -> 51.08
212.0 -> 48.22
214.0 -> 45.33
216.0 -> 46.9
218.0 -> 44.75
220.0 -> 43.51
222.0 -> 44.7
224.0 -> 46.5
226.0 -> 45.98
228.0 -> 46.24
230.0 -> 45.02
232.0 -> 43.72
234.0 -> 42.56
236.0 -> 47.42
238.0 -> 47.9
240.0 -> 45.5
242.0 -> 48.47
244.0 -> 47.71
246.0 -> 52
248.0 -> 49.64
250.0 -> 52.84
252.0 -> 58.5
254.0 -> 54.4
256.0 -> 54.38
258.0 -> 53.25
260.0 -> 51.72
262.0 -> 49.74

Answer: 1.1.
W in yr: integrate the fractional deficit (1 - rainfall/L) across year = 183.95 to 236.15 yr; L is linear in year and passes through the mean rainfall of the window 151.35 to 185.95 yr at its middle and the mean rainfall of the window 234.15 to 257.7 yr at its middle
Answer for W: 8.4 yr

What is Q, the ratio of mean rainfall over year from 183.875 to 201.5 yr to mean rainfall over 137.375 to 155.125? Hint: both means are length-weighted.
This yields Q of 0.62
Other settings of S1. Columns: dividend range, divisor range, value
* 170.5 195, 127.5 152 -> 0.72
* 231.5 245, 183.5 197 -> 1.85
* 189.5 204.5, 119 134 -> 0.66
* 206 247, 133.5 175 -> 0.99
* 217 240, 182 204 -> 1.47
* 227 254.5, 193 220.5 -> 1.14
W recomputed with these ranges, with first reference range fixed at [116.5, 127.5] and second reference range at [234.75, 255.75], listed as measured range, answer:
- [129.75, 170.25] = 2.1 yr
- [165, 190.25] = 5.6 yr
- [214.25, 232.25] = 1.8 yr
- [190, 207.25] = 4.9 yr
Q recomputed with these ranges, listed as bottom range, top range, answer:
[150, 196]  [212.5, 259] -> 1.21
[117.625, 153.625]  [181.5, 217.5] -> 0.77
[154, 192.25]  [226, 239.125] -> 1.13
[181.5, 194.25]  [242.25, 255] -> 2.03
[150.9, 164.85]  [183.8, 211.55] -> 0.75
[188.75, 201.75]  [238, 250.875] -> 1.62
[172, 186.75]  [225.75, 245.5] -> 1.19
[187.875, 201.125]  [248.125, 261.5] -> 1.82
